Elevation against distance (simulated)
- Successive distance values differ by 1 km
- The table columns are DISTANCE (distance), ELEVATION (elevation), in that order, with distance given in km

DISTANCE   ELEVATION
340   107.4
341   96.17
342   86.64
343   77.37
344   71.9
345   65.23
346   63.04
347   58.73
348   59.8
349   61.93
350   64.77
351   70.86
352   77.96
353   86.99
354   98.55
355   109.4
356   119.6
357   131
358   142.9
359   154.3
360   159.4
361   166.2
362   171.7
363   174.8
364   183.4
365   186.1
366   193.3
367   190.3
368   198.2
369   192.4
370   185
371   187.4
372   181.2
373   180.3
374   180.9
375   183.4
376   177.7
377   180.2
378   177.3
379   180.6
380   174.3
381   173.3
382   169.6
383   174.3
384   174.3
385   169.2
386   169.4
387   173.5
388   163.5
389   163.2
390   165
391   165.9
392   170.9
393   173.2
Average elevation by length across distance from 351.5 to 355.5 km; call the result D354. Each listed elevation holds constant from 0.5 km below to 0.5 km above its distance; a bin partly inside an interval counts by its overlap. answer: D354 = 93.2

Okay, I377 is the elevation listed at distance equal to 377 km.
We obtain 180.2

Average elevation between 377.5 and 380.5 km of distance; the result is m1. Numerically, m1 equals 177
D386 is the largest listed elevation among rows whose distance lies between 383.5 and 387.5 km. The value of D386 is 174.3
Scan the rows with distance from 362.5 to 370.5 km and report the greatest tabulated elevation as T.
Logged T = 198.2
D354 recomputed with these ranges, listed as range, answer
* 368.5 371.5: 188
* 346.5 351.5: 63.2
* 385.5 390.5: 167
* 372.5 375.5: 182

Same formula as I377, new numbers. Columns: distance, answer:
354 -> 98.55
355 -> 109.4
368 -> 198.2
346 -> 63.04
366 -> 193.3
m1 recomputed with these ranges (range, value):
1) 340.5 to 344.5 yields 83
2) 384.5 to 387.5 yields 171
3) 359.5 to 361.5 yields 163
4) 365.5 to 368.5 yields 194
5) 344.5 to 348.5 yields 61.7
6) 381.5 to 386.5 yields 171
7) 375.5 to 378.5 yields 178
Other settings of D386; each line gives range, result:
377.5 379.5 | 180.6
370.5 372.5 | 187.4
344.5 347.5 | 65.23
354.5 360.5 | 159.4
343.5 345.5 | 71.9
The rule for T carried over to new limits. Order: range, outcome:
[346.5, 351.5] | 70.86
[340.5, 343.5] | 96.17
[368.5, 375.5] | 192.4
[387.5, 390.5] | 165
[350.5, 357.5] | 131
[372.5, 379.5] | 183.4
